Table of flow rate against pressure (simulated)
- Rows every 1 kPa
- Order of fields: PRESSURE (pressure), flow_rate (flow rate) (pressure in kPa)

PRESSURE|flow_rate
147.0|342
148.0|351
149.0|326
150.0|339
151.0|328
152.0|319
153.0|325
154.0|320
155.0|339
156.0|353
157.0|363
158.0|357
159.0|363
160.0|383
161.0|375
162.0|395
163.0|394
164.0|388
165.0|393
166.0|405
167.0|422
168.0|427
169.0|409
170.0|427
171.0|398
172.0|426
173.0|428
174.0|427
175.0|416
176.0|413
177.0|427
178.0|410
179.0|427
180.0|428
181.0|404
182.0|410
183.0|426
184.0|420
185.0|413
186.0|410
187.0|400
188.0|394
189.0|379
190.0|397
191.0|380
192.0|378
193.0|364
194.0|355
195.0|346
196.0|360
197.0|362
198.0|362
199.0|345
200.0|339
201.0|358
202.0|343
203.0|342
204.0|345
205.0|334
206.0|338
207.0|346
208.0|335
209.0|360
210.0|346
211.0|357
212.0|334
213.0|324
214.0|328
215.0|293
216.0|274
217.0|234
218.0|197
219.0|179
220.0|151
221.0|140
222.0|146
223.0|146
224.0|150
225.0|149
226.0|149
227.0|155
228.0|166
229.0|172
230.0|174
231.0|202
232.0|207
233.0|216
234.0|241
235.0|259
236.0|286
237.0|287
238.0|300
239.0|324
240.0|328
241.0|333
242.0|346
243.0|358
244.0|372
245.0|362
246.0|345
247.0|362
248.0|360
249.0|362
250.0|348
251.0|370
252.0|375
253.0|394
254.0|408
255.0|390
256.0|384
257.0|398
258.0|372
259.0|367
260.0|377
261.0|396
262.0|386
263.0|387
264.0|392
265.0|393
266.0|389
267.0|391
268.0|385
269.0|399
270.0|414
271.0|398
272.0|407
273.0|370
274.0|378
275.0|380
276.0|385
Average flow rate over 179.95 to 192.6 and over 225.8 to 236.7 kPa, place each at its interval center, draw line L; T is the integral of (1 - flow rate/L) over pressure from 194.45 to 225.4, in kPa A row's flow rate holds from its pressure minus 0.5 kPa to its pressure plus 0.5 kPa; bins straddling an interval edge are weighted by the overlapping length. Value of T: 1.43 kPa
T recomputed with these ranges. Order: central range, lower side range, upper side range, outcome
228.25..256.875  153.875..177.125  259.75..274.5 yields 5.51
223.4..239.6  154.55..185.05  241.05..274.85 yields 7.17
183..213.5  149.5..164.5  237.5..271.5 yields -0.03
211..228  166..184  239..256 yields 7.64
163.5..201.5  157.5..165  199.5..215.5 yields -3.70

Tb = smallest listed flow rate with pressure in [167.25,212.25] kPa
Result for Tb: 334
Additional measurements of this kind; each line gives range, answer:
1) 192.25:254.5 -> 140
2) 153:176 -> 320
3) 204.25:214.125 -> 324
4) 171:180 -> 398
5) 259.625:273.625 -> 370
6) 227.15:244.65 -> 166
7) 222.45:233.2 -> 146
